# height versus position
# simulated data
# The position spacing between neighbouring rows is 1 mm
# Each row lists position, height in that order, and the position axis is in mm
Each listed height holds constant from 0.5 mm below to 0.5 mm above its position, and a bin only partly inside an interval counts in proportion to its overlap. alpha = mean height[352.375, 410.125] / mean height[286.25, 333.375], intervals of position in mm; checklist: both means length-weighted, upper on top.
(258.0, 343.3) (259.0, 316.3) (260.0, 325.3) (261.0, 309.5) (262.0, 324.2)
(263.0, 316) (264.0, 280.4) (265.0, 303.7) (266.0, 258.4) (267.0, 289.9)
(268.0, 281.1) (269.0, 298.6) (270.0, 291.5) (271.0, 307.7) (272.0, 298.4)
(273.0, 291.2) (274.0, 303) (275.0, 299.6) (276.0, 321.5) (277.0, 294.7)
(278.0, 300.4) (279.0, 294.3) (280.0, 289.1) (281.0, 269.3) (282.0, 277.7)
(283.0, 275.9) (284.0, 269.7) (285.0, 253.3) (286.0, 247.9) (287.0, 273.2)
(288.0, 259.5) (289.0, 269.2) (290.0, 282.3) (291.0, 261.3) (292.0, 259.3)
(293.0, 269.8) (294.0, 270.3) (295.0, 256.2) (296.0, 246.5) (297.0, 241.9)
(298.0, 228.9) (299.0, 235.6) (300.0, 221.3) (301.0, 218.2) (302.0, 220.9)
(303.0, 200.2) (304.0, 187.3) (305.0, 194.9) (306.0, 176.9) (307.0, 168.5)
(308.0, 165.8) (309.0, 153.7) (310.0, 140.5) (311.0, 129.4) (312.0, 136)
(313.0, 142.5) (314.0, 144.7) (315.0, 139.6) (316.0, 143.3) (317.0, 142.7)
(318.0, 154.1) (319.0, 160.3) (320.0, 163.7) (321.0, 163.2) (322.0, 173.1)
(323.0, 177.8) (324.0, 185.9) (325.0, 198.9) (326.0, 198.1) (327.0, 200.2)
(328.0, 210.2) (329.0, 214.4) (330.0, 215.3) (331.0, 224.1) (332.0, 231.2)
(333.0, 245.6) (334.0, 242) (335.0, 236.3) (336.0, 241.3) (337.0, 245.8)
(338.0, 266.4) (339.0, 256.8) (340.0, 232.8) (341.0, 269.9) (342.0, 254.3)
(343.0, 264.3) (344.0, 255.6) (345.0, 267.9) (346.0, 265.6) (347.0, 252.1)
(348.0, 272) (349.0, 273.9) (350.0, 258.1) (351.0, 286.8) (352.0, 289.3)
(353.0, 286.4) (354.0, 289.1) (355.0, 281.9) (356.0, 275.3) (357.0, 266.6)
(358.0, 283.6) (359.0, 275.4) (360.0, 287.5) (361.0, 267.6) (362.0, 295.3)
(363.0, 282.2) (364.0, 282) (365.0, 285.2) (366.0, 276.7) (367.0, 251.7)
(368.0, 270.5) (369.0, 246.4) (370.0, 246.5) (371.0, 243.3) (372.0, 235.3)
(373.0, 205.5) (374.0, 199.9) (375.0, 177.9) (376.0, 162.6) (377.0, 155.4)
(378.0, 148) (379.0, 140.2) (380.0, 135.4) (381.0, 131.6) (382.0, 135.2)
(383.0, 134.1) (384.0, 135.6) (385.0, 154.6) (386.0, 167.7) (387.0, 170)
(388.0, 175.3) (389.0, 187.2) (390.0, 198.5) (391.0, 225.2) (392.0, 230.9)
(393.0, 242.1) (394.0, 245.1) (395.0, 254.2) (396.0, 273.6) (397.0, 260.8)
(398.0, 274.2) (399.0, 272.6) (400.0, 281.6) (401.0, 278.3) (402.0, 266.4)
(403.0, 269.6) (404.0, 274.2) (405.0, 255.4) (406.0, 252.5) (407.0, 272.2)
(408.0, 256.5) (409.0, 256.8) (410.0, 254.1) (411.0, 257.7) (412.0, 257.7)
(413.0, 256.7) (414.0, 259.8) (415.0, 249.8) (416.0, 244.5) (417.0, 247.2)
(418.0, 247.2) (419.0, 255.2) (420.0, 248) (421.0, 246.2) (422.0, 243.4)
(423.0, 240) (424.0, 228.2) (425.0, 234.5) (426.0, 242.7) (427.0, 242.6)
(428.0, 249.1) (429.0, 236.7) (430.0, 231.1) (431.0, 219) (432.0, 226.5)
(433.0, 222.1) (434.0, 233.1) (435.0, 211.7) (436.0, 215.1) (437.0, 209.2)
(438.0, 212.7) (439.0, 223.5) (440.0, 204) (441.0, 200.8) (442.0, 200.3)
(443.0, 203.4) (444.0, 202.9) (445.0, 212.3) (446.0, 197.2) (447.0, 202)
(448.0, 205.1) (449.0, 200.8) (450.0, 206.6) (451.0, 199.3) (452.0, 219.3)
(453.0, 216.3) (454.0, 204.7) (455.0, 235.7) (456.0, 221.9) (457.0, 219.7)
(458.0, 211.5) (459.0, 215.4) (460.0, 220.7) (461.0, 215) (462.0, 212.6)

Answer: 1.15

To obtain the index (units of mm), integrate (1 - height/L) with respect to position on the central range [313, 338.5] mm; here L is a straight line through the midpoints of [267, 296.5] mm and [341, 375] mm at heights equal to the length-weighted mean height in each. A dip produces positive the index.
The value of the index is 7.1 mm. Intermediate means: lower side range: 280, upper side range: 265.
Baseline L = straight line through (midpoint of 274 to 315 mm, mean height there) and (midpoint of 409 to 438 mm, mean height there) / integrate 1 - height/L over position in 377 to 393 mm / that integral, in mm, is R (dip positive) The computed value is 4.8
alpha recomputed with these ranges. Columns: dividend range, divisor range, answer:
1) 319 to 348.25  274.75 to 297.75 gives 0.83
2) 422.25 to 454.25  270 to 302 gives 0.81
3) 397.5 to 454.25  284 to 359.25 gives 1.05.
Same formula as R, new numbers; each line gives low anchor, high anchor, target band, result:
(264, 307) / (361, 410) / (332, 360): -2.8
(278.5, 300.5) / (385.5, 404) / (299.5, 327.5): 9.3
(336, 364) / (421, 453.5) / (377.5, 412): 3.2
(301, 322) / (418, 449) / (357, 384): -4.2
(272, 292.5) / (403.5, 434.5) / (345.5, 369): -1.3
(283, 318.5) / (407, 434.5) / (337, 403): -2.4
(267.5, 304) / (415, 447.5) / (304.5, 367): 6.7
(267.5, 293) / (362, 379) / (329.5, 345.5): 0.1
